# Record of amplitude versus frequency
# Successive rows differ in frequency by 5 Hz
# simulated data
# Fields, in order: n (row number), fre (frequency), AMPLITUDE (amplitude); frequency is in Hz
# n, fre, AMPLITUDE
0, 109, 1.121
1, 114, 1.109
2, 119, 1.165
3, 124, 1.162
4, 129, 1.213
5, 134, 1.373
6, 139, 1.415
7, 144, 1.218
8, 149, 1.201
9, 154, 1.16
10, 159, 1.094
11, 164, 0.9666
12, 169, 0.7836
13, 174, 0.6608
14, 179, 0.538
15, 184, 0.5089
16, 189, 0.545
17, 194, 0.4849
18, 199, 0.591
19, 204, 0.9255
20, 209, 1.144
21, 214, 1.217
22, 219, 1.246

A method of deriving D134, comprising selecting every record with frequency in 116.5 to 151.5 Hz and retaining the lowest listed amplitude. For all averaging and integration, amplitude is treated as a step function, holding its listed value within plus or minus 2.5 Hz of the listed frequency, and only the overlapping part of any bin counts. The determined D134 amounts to 1.162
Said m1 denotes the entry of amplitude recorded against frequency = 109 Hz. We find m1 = 1.121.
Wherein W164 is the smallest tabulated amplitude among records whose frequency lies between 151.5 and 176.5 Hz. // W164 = 0.6608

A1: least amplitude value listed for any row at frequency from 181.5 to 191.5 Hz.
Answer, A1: 0.5089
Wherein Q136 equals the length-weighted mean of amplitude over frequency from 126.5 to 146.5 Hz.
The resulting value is 1.3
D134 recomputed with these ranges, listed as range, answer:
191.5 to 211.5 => 0.4849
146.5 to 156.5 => 1.16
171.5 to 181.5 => 0.538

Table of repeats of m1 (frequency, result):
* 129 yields 1.213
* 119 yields 1.165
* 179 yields 0.538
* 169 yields 0.7836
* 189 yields 0.545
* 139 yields 1.415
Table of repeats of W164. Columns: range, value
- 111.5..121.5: 1.109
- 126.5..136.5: 1.213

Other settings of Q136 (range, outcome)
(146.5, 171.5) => 1.04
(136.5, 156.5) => 1.25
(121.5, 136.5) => 1.25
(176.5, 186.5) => 0.523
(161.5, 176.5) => 0.804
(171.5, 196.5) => 0.548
